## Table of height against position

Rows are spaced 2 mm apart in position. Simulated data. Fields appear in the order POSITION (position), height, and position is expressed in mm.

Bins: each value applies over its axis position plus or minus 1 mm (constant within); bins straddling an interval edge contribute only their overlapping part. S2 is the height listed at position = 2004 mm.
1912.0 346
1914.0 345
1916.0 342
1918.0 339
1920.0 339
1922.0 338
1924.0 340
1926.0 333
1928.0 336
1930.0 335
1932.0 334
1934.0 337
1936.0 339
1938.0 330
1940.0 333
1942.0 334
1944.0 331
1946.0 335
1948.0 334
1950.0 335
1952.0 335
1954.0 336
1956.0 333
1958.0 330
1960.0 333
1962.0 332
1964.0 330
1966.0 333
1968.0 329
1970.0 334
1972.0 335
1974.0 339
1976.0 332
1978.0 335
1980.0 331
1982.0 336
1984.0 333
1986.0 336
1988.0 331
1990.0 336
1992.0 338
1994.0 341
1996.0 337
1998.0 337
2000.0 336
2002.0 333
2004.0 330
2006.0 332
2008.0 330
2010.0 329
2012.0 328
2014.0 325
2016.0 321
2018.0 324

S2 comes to 330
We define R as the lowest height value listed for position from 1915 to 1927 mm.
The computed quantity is 333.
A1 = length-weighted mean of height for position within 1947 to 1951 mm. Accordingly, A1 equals 334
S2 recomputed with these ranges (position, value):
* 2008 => 330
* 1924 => 340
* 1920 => 339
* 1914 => 345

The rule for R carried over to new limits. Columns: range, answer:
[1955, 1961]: 330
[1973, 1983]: 331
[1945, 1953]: 334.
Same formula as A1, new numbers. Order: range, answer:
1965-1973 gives 333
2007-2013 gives 329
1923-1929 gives 336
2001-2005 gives 332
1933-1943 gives 335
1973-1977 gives 336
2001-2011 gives 331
